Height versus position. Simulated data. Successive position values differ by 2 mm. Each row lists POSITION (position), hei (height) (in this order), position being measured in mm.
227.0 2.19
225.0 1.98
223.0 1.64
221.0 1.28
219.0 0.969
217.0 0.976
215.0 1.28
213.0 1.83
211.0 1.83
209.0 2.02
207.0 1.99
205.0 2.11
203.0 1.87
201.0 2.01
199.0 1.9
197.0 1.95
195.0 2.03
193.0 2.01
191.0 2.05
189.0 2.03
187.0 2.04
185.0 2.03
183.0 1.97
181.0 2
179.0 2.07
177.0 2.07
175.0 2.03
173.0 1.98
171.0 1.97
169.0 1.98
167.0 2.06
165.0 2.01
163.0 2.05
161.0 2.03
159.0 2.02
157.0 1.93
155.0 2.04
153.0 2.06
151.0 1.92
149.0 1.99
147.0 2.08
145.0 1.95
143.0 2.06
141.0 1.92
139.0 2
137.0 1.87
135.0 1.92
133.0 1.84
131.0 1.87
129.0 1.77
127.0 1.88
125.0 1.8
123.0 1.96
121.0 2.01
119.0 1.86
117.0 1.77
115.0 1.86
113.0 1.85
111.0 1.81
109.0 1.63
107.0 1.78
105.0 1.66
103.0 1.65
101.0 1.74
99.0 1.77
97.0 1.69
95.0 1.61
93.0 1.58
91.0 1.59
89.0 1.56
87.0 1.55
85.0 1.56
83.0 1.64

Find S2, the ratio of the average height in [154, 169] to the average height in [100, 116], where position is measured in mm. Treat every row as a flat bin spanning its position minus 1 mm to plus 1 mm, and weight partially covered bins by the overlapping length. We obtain 1.15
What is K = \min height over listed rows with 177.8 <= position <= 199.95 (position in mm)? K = 1.9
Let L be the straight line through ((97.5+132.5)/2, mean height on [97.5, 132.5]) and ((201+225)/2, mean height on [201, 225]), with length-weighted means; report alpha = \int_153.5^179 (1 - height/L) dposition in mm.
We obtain -4.4 mm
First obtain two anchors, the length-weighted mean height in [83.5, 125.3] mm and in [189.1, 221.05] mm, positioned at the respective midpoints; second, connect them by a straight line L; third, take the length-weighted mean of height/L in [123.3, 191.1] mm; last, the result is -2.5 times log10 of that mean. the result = -0.13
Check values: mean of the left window 1.73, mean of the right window 1.78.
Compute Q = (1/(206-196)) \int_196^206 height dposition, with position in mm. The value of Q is 1.97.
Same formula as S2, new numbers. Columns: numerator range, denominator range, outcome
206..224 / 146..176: 0.76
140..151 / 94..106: 1.18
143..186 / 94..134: 1.12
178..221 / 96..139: 1.02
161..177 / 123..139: 1.08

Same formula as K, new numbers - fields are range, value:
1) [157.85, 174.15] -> 1.97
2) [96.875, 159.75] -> 1.63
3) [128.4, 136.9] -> 1.77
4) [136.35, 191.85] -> 1.87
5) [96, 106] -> 1.65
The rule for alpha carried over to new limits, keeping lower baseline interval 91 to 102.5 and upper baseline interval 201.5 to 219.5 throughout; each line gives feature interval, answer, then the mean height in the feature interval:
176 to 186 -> -2.1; 2.03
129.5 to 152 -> -3.6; 1.94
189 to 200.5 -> -2.1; 1.99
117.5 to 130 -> -1.5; 1.88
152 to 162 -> -2.0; 2.02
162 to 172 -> -2.0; 2.01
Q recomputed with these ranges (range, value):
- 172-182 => 2.03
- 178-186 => 2.02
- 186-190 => 2.04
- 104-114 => 1.75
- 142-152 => 2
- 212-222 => 1.27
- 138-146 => 1.98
